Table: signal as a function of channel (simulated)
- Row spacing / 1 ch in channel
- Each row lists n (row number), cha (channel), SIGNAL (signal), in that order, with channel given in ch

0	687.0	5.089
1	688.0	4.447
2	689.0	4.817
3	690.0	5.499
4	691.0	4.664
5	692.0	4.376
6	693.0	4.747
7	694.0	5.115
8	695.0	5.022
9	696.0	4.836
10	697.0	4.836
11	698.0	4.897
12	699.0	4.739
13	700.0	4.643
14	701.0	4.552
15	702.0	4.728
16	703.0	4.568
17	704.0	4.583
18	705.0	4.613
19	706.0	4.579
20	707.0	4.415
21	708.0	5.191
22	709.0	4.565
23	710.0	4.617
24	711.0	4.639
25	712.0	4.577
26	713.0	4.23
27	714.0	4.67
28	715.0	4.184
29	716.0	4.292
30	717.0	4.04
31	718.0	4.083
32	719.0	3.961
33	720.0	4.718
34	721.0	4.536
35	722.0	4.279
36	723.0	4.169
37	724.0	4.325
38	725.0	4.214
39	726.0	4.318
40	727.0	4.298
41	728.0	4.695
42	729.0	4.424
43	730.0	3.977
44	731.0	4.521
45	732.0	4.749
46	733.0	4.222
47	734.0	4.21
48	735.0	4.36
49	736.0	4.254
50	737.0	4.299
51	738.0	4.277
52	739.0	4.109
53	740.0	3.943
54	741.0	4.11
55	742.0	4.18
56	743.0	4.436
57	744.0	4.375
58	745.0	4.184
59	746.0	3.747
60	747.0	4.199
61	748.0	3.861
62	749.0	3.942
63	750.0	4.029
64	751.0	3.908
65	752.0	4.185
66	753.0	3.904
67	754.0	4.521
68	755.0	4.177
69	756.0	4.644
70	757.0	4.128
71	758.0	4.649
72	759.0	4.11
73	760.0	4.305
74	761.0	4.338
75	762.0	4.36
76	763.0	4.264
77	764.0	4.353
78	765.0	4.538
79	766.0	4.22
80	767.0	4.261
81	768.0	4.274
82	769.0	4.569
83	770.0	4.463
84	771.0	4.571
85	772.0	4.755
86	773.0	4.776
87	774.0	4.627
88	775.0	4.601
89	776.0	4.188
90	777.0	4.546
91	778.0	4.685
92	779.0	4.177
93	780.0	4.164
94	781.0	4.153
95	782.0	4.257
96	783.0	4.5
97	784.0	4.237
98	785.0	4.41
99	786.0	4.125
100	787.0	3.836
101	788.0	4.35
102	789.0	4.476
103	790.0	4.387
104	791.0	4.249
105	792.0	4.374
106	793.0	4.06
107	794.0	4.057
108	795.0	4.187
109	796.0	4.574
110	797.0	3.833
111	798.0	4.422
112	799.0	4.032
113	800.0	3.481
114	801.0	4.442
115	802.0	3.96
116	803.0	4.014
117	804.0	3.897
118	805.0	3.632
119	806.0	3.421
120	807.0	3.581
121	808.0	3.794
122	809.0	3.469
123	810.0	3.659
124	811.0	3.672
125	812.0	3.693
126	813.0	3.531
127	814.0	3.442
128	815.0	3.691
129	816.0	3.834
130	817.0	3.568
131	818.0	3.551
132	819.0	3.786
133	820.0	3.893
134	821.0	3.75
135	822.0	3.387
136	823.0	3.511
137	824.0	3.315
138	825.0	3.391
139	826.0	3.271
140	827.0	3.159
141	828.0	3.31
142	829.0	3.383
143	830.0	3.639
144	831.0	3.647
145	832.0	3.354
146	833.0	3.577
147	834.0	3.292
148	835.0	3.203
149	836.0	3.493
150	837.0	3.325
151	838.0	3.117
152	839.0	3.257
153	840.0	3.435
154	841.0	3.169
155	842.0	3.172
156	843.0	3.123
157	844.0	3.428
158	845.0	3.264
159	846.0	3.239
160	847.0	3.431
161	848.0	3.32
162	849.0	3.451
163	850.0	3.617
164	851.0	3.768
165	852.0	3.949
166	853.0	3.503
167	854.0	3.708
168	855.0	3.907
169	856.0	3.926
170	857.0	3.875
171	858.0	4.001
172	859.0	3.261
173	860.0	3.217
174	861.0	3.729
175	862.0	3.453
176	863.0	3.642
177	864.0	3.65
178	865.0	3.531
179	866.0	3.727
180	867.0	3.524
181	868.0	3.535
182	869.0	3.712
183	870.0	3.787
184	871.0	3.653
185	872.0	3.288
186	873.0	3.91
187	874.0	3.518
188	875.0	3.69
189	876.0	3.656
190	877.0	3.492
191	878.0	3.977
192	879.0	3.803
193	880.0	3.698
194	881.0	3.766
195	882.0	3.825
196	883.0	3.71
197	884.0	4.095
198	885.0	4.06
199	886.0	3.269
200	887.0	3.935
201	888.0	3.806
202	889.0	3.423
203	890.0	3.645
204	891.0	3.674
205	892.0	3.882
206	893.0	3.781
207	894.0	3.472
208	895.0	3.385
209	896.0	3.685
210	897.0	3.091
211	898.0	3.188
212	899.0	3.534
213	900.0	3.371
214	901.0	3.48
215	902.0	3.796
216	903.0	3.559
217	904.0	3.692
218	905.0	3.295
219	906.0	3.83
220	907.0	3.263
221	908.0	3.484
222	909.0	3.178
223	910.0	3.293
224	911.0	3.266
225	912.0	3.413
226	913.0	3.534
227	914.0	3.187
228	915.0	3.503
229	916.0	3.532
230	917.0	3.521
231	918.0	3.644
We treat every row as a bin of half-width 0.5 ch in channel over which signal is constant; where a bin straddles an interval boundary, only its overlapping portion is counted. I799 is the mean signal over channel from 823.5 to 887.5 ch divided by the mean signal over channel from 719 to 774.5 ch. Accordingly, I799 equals 0.8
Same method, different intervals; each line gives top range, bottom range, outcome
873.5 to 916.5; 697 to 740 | 0.81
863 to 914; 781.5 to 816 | 0.90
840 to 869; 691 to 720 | 0.77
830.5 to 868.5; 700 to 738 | 0.79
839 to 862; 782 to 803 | 0.84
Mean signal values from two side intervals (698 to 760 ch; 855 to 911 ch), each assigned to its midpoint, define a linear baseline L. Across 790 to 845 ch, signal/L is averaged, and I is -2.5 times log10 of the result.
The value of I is 0.08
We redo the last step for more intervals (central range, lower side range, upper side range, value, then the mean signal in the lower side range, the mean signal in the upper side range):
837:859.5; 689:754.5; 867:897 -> 0.101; 4.42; 3.68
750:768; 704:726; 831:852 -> -0.058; 4.42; 3.37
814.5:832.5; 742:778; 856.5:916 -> 0.124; 4.32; 3.59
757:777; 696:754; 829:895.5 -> -0.078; 4.36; 3.58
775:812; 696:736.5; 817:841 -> -0.092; 4.47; 3.43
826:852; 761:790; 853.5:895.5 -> 0.165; 4.38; 3.68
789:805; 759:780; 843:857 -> 0.003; 4.43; 3.57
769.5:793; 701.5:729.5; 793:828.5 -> -0.112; 4.45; 3.73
